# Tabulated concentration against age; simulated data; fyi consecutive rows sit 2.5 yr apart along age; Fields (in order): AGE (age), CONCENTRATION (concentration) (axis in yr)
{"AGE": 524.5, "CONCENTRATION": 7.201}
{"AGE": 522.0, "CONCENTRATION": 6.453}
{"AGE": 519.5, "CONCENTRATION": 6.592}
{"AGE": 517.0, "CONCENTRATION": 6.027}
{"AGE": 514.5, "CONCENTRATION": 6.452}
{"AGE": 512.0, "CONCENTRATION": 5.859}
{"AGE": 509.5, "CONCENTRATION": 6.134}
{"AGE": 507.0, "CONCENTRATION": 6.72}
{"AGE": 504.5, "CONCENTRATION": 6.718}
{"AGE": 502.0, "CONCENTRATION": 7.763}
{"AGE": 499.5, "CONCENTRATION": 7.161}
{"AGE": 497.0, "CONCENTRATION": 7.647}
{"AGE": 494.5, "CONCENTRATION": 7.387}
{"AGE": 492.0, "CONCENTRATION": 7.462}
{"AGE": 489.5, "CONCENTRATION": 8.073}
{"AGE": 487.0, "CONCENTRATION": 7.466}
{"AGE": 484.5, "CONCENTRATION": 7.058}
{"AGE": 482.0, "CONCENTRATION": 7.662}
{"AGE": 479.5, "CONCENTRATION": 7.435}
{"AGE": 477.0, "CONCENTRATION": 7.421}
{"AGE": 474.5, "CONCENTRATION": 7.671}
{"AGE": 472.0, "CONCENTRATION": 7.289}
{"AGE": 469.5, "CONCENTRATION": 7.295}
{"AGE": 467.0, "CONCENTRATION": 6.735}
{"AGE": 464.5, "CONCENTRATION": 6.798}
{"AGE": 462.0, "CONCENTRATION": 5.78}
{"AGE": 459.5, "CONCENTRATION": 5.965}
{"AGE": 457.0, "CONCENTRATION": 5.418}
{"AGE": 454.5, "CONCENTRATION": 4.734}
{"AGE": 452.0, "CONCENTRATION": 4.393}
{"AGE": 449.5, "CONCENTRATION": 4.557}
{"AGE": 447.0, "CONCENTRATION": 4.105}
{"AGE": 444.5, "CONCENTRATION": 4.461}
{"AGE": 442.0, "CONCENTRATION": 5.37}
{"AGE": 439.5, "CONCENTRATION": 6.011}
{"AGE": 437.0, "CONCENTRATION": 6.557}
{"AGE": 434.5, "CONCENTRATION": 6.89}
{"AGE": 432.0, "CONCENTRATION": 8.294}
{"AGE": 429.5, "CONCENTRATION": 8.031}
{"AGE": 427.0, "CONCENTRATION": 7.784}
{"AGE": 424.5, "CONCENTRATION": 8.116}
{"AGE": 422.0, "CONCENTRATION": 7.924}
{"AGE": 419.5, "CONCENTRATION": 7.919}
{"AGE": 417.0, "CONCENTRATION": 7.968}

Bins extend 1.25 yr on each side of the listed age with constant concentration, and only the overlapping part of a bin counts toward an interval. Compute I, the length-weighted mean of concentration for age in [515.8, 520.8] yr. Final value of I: 6.31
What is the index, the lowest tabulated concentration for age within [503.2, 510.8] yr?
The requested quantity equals 6.134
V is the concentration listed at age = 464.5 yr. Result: 6.798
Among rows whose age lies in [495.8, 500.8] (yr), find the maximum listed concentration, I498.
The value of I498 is 7.647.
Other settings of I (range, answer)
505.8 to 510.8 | 6.42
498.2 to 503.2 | 7.46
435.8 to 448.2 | 5.3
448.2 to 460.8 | 5.01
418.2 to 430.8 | 7.96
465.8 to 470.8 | 7.02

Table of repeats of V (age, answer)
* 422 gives 7.924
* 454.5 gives 4.734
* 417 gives 7.968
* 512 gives 5.859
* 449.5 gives 4.557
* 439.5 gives 6.011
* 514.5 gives 6.452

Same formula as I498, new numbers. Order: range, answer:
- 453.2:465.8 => 6.798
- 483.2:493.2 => 8.073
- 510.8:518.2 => 6.452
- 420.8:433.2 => 8.294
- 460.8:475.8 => 7.671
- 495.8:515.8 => 7.763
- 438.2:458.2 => 6.011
